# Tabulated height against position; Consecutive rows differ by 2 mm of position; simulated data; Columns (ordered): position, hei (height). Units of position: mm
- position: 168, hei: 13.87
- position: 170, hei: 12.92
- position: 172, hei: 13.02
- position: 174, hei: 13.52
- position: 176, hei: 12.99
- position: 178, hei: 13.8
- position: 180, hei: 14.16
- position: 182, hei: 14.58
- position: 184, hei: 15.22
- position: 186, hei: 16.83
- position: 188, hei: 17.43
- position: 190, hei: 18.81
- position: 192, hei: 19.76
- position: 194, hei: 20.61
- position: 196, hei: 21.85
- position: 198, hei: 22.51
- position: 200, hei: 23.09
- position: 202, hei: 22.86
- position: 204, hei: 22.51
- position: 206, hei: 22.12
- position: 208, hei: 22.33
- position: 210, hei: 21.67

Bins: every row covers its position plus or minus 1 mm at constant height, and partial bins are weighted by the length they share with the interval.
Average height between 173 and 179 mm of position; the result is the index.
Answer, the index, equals 13.4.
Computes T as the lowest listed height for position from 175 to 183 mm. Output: 12.99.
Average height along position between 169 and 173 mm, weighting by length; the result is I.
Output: 13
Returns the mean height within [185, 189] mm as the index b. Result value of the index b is 17.1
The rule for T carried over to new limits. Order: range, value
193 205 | 20.61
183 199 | 15.22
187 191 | 17.43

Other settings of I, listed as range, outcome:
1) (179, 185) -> 14.7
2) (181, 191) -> 16.6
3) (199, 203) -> 23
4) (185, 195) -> 18.7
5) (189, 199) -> 20.7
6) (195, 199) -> 22.2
